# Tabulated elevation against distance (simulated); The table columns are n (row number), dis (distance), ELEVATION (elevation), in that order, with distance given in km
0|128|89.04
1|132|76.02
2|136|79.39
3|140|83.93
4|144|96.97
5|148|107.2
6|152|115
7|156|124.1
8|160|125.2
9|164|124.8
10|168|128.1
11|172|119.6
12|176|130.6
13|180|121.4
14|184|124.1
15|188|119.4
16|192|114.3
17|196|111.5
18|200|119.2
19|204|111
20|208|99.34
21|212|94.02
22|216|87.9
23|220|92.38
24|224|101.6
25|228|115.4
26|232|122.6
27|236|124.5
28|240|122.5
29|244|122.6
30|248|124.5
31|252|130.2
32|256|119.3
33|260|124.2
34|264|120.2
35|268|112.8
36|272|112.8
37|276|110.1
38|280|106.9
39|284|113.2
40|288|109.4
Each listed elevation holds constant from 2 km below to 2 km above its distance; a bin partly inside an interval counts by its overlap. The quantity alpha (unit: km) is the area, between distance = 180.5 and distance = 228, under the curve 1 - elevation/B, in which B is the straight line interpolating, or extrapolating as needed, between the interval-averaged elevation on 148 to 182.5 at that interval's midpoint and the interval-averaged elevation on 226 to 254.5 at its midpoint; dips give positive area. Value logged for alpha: 5.9 km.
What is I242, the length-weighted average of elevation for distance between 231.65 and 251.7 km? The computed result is 124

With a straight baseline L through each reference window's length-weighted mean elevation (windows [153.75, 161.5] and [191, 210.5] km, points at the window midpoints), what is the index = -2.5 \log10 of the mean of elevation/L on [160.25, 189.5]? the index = -0.05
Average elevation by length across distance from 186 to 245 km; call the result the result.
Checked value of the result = 110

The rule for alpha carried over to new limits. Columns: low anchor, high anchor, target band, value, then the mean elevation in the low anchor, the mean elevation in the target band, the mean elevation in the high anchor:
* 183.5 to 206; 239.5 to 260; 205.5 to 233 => 4.22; 116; 101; 124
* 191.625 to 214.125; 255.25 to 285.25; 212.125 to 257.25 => -1.12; 108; 114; 115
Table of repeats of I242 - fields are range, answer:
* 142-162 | 114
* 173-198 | 120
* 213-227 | 95.5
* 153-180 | 125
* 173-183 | 125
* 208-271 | 114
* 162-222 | 113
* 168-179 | 125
